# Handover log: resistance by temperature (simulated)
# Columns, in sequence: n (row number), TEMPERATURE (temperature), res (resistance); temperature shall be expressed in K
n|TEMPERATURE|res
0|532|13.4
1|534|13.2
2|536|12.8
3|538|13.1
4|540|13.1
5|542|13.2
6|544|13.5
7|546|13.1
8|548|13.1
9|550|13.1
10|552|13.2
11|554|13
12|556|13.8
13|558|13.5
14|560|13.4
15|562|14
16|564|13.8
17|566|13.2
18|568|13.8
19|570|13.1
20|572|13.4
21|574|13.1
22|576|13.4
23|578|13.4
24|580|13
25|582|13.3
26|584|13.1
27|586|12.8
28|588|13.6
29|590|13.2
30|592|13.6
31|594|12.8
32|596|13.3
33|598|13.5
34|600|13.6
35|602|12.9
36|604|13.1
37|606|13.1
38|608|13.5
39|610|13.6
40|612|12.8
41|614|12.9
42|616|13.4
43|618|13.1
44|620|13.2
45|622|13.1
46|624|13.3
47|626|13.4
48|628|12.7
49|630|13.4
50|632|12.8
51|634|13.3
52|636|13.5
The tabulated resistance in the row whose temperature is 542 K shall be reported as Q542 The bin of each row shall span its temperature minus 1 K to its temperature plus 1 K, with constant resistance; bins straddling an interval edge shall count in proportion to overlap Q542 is 13.2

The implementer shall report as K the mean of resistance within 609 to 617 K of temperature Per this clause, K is 13.2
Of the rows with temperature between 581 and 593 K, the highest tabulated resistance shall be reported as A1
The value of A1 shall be 13.6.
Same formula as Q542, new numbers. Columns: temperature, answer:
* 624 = 13.3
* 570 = 13.1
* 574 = 13.1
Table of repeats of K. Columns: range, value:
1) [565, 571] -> 13.4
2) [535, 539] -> 12.9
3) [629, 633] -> 13.1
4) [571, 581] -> 13.3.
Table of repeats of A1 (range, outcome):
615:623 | 13.4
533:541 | 13.2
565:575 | 13.8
